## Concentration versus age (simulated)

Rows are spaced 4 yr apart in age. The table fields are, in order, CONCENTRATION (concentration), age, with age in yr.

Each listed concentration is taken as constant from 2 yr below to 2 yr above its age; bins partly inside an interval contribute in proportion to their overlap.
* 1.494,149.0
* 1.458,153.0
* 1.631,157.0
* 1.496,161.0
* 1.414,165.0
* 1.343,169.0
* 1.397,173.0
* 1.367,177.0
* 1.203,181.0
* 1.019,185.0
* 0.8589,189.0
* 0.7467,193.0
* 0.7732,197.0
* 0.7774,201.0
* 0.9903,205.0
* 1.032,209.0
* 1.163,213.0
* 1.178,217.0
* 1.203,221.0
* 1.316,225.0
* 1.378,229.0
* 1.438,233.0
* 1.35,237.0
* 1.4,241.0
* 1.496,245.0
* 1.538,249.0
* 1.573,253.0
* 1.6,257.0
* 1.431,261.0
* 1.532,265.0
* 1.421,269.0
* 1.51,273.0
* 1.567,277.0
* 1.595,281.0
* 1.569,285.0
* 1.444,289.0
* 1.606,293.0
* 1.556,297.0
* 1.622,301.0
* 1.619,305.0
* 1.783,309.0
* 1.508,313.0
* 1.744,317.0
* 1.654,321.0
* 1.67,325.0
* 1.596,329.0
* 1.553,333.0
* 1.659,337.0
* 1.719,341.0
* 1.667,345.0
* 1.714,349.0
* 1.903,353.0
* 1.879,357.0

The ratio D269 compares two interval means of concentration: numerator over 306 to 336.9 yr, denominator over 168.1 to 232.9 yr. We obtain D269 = 1.5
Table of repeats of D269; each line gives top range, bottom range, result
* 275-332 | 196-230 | 1.47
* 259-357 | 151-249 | 1.31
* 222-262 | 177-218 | 1.46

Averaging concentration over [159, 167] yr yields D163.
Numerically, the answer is 1.46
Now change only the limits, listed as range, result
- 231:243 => 1.4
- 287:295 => 1.52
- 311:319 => 1.63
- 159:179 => 1.4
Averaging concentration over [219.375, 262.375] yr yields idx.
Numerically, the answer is 1.43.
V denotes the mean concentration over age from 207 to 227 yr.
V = 1.18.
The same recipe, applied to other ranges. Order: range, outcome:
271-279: 1.54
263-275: 1.49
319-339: 1.63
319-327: 1.66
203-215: 1.06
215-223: 1.19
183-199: 0.849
